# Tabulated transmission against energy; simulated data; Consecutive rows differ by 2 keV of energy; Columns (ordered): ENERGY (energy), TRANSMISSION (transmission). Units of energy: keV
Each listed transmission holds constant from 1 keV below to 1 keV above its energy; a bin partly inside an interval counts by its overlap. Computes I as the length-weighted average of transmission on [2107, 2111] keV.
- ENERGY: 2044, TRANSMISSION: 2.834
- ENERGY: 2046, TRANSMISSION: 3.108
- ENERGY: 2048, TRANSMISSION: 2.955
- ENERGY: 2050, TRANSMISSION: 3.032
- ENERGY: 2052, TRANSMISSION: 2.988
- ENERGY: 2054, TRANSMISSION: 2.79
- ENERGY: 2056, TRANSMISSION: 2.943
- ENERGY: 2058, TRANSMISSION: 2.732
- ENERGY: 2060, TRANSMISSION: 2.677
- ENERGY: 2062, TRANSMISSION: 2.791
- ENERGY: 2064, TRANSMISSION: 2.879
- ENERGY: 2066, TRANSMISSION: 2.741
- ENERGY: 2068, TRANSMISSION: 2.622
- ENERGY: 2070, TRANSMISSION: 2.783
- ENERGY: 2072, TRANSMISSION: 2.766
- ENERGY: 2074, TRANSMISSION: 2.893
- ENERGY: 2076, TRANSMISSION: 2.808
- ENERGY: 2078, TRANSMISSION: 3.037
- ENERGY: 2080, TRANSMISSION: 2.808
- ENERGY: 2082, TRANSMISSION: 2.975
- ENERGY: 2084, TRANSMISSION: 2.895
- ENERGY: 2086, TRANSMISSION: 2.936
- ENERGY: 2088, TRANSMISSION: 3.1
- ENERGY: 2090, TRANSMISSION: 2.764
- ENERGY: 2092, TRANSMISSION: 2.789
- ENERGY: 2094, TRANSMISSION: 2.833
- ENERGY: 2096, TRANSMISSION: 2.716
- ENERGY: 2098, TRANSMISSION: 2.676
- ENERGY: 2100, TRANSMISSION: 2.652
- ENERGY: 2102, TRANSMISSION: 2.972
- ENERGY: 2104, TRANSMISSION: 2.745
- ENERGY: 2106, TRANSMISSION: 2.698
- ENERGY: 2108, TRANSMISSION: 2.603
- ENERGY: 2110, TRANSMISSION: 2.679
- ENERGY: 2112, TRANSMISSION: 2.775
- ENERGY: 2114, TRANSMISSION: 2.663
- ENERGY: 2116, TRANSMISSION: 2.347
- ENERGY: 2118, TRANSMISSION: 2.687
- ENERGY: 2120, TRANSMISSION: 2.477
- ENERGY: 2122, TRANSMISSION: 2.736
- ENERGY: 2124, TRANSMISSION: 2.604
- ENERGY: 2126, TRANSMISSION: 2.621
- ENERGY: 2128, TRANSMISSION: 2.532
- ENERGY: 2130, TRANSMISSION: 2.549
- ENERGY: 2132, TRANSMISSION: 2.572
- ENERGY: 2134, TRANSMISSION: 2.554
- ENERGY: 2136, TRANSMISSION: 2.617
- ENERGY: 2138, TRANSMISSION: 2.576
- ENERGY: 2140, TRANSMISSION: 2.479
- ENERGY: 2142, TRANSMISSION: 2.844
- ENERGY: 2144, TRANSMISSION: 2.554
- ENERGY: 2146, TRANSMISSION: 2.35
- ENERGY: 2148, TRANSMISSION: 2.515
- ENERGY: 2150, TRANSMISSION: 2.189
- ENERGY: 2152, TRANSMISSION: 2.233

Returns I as 2.64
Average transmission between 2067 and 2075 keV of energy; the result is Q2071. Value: 2.77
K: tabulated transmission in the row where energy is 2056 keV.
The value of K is 2.943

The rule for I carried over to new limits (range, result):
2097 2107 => 2.75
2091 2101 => 2.73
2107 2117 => 2.61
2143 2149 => 2.47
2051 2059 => 2.86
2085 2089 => 3.02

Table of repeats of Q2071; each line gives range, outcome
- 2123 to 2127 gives 2.61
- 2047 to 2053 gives 2.99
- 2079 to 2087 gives 2.9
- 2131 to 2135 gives 2.56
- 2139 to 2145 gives 2.63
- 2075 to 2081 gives 2.88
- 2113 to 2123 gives 2.58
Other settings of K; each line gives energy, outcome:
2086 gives 2.936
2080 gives 2.808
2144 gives 2.554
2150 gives 2.189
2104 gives 2.745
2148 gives 2.515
